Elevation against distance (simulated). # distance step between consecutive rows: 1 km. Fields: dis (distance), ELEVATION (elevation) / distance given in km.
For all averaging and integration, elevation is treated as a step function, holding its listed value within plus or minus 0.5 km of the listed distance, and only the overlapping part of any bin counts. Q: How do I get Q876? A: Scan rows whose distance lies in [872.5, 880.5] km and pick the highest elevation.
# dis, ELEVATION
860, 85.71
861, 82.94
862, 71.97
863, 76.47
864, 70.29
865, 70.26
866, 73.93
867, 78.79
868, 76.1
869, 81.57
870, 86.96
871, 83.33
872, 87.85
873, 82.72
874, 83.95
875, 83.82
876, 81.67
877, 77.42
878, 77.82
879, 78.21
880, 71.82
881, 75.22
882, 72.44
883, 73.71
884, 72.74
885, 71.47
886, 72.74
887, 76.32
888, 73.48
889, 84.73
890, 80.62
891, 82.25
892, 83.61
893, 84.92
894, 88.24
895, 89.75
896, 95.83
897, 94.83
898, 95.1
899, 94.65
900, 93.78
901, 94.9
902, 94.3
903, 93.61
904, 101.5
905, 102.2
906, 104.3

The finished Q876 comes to 83.95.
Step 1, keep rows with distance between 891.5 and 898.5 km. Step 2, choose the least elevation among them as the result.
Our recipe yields 83.61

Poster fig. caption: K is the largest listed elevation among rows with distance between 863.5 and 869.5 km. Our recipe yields 81.57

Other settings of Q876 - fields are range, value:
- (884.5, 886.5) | 72.74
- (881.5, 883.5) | 73.71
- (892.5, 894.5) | 88.24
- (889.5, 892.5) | 83.61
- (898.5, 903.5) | 94.9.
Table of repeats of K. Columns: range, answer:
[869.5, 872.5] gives 87.85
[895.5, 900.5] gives 95.83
